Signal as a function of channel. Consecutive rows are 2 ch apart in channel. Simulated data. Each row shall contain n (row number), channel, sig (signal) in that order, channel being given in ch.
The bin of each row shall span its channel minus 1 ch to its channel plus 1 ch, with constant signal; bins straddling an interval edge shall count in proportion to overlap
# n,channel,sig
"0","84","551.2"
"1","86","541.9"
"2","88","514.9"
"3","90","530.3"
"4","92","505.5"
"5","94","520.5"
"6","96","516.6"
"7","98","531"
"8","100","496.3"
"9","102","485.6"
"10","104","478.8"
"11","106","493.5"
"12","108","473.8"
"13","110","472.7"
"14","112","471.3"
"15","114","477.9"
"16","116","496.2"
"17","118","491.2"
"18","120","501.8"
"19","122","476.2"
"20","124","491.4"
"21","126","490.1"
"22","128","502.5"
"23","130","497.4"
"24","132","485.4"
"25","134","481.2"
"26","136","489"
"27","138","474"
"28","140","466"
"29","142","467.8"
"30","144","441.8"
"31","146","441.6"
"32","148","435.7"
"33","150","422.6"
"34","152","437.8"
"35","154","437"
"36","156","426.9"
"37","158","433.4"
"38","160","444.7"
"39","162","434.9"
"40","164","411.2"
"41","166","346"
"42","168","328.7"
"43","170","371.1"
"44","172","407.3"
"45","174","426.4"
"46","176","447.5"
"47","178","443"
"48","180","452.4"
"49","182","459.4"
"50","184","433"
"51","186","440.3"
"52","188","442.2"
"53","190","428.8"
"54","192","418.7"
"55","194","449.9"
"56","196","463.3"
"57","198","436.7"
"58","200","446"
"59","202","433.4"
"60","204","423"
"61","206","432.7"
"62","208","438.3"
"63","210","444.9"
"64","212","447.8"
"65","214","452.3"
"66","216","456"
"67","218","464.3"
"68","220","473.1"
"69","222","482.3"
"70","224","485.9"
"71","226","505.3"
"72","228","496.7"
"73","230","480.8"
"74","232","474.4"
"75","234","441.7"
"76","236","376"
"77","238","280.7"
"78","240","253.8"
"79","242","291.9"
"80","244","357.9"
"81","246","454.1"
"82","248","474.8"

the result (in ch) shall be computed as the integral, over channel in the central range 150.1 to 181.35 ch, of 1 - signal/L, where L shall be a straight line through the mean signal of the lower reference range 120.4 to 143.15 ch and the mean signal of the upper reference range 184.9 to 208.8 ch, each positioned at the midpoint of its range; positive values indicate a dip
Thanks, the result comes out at 2.9 ch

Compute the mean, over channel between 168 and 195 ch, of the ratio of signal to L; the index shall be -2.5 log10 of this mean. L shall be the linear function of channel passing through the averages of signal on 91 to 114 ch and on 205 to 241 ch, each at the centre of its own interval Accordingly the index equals 0.07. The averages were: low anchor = 494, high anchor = 438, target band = 428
